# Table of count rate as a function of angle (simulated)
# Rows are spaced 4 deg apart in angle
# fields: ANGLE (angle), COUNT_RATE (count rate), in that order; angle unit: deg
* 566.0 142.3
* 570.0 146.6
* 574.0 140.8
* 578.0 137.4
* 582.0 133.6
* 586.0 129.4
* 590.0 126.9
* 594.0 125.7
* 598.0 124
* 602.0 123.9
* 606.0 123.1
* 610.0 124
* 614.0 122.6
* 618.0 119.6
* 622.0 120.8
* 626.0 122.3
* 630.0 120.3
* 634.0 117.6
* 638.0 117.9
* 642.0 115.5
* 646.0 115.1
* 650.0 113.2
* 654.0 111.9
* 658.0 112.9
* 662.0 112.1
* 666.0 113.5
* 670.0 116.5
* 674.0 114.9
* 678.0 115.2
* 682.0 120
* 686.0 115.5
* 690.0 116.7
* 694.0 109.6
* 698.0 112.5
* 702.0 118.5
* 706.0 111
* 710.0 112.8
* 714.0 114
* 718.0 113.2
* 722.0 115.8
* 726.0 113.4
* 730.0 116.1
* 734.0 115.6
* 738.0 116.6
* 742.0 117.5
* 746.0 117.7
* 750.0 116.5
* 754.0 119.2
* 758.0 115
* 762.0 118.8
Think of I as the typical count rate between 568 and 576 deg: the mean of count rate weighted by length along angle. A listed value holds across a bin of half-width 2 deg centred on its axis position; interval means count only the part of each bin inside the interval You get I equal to 144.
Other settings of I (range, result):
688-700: 113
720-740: 116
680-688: 118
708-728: 114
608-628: 122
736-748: 117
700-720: 114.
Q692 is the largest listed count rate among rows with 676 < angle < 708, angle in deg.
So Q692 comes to 120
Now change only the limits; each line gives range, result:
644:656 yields 115.1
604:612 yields 124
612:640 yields 122.6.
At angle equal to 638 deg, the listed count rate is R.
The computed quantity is 117.9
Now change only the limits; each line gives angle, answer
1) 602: 123.9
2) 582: 133.6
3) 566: 142.3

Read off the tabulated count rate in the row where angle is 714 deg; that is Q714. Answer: 114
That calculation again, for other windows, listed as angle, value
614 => 122.6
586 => 129.4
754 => 119.2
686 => 115.5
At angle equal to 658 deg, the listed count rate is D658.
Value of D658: 112.9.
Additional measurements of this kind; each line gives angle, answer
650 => 113.2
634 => 117.6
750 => 116.5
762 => 118.8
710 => 112.8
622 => 120.8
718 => 113.2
